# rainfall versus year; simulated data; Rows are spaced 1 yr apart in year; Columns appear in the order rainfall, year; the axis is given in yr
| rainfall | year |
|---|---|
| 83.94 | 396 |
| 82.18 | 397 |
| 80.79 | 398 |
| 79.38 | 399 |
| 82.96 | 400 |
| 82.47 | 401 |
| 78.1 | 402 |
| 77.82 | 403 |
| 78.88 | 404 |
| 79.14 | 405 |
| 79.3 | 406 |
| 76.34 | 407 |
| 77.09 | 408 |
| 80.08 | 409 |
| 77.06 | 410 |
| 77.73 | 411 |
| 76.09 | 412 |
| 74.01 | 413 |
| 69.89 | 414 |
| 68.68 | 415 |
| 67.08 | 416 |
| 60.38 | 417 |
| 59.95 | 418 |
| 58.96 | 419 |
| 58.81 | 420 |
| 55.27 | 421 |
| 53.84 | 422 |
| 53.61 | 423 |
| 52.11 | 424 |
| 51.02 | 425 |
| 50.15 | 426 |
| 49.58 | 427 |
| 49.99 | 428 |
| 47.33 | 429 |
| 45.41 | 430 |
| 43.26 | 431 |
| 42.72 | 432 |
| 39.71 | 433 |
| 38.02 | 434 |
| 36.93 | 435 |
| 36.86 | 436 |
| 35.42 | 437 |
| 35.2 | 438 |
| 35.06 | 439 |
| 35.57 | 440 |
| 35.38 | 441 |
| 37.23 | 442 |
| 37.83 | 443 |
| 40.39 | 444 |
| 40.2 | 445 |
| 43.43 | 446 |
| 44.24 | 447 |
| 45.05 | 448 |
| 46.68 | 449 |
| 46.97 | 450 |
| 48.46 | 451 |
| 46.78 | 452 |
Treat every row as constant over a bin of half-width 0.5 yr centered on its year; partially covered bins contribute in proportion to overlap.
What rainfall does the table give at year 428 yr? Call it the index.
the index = 49.99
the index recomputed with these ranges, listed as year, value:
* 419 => 58.96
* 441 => 35.38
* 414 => 69.89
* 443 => 37.83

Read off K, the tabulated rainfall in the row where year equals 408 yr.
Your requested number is 77.09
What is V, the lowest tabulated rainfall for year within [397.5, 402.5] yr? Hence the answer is 78.1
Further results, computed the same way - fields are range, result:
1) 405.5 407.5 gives 76.34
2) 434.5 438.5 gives 35.2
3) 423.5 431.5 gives 43.26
